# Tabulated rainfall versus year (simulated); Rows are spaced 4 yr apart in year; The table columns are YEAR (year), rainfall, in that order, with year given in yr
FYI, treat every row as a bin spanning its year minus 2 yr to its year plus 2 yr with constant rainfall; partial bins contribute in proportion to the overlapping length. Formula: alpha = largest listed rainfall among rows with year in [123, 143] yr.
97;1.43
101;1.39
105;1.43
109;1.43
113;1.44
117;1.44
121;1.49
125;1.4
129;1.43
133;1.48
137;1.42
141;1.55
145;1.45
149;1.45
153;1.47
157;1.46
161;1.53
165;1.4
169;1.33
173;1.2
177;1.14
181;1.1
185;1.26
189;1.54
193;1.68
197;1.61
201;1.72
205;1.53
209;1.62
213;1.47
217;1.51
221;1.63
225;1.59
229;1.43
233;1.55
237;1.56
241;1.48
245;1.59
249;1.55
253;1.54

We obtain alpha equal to 1.55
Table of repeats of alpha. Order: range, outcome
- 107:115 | 1.44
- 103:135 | 1.49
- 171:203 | 1.72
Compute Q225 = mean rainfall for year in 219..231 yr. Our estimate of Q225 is 1.55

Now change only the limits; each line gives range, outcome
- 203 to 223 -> 1.55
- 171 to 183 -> 1.15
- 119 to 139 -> 1.44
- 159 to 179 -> 1.32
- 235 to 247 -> 1.54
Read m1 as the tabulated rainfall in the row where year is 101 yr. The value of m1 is 1.39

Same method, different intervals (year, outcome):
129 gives 1.43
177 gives 1.14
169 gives 1.33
